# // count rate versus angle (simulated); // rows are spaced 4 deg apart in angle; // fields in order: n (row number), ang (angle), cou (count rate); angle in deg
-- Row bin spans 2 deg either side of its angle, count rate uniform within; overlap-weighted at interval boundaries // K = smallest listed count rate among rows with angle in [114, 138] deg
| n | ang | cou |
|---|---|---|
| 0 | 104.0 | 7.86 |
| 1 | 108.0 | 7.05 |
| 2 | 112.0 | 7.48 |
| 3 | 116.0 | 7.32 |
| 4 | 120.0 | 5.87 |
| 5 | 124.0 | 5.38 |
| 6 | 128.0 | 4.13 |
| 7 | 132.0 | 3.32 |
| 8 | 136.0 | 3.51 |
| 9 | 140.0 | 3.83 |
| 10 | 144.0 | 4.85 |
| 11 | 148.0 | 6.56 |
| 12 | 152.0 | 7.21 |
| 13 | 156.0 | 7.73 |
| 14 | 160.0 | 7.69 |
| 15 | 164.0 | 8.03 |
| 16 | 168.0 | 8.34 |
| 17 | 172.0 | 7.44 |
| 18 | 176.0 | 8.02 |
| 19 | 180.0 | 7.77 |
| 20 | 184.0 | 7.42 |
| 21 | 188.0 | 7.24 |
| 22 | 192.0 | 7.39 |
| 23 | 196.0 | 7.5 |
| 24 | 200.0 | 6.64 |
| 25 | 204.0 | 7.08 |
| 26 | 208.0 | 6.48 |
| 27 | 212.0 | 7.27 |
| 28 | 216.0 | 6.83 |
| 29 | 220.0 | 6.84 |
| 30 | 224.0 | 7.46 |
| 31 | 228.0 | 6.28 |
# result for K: 3.32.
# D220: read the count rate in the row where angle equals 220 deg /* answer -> 6.84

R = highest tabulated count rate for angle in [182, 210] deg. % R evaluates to 7.5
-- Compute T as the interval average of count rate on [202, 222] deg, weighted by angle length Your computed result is 6.9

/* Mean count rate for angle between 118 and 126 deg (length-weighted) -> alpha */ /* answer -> 5.62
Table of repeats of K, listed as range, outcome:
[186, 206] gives 6.64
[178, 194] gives 7.24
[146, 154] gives 6.56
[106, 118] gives 7.05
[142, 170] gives 4.85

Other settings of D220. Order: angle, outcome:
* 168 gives 8.34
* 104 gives 7.86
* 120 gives 5.87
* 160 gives 7.69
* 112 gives 7.48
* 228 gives 6.28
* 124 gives 5.38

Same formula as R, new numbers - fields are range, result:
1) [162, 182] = 8.34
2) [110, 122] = 7.48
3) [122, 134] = 5.38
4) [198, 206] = 7.08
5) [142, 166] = 8.03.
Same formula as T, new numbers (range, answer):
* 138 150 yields 5.08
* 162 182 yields 7.92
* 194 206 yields 7.07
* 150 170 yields 7.8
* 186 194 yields 7.31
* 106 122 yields 6.93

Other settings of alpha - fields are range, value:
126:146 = 3.93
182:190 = 7.33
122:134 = 4.28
